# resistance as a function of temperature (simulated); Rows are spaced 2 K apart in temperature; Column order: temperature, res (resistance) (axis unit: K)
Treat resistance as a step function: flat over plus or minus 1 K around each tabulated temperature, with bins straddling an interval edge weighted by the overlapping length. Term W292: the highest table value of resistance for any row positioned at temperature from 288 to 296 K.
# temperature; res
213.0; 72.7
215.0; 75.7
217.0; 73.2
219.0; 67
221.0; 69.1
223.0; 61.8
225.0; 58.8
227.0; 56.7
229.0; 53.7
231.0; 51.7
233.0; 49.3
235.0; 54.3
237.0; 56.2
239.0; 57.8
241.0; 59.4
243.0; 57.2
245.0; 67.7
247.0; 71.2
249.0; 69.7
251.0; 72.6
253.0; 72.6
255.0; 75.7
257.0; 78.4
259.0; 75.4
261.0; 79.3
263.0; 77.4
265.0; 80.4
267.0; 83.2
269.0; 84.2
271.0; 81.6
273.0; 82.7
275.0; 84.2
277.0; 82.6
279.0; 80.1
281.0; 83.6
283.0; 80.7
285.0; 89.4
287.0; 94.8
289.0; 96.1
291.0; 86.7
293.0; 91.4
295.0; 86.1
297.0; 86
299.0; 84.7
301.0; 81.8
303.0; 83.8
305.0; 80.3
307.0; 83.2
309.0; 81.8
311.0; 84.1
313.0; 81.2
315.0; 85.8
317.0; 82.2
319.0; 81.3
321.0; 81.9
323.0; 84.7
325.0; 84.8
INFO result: 96.1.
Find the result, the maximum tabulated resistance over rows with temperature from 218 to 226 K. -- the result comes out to 69.1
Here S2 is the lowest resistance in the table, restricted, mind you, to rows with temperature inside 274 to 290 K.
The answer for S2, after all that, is 80.1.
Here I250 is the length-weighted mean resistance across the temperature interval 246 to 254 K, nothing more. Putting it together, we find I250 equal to 71.5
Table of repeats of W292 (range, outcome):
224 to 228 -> 58.8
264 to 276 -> 84.2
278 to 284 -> 83.6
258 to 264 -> 79.3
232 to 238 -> 56.2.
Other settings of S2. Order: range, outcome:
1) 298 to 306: 80.3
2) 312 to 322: 81.2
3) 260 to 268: 77.4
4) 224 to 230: 53.7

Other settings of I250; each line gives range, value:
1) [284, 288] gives 92.1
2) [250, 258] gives 74.8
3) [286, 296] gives 91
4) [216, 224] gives 67.8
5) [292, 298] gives 87.8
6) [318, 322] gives 81.6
